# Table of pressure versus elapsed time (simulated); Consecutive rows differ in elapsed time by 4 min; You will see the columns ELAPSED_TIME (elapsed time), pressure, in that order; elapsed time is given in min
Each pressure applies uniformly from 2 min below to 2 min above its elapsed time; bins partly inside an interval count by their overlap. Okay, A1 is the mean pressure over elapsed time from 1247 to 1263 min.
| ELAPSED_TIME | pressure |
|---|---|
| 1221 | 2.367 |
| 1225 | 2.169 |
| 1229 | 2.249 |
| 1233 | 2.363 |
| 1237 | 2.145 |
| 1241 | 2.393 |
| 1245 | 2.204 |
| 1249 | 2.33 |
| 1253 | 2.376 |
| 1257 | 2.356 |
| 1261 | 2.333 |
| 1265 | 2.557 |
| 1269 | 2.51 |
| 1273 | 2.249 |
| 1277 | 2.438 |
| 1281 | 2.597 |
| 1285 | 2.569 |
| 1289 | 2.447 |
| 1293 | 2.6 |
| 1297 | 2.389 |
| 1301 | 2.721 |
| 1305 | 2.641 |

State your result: 2.35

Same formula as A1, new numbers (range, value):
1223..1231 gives 2.21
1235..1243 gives 2.27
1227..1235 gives 2.31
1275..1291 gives 2.51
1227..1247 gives 2.27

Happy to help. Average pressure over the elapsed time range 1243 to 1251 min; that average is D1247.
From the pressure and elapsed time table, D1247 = 2.27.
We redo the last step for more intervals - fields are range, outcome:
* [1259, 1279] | 2.42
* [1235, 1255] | 2.29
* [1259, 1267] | 2.45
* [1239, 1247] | 2.3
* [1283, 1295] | 2.54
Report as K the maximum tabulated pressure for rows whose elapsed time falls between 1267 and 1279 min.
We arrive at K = 2.51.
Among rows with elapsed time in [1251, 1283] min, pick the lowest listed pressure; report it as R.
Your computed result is 2.249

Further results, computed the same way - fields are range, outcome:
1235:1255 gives 2.145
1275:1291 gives 2.438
